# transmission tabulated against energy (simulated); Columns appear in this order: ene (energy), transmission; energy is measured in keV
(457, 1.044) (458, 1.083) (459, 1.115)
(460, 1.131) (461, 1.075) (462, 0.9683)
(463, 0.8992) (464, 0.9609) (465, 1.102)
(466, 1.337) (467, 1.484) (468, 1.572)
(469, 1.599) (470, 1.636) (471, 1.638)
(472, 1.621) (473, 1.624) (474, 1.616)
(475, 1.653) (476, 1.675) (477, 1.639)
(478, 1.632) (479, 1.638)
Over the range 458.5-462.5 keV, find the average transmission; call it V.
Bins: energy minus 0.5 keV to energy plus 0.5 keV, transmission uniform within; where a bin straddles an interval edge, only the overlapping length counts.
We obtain 1.07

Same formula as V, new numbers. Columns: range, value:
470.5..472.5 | 1.63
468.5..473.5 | 1.62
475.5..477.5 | 1.66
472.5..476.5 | 1.64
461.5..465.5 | 0.983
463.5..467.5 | 1.22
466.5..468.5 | 1.53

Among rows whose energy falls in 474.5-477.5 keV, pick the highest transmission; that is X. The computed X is 1.675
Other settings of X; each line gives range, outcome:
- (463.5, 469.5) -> 1.599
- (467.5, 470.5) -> 1.636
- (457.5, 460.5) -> 1.131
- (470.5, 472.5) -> 1.638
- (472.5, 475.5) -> 1.653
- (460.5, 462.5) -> 1.075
